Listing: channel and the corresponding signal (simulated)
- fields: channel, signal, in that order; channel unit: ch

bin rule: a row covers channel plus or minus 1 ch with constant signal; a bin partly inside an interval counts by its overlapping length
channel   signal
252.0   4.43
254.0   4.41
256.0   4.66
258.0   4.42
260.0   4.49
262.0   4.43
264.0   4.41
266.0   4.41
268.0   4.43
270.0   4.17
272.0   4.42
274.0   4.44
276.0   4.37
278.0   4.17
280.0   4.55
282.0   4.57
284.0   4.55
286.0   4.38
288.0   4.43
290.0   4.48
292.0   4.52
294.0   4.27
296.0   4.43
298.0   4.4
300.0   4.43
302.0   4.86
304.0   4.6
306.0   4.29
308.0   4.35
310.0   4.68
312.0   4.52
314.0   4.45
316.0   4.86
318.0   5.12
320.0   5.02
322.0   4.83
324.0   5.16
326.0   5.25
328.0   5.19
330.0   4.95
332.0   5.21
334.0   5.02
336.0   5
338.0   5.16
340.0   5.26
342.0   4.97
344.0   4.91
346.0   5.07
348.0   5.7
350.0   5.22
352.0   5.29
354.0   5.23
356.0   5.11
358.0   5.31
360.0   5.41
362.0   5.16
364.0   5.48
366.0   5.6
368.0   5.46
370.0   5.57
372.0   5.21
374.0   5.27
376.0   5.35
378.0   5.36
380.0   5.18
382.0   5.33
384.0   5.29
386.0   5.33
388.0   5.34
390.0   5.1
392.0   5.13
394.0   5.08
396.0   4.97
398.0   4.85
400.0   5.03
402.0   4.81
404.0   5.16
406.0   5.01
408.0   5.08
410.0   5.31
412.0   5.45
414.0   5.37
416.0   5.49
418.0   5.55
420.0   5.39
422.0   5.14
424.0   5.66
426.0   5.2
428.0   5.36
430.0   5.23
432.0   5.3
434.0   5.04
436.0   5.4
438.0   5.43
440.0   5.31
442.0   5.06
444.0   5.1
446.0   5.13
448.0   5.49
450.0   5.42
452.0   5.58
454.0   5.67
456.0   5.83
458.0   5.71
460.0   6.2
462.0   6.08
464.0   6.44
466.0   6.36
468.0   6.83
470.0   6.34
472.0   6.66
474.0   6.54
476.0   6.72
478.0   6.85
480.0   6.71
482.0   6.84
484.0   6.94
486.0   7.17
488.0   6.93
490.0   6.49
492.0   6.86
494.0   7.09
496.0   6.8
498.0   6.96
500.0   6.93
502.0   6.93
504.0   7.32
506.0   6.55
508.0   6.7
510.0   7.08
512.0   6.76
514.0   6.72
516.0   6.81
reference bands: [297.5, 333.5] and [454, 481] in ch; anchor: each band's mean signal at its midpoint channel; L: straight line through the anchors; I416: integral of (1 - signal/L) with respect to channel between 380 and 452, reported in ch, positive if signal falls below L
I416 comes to 7.3 ch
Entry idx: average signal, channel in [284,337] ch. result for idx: 4.72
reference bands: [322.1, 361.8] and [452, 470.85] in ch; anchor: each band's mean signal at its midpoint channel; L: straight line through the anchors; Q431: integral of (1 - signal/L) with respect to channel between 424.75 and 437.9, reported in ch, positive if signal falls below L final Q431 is 1.37 ch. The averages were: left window 5.17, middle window 5.27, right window 6.13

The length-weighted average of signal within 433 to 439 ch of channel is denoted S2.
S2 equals 5.29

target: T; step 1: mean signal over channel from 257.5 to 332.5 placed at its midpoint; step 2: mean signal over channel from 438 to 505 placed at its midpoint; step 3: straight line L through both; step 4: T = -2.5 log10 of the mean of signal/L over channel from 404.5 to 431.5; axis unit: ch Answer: 0.09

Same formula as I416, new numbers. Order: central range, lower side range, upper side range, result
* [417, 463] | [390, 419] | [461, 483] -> 3.5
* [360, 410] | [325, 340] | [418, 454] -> 0.0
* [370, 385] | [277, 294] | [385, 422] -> -0.8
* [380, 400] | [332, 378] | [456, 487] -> 1.7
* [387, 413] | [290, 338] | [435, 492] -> 2.1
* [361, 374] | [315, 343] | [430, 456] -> -0.6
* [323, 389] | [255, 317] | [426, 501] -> -1.8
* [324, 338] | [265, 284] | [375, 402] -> -1.0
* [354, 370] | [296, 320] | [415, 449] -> -1.5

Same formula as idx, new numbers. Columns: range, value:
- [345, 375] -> 5.34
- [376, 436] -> 5.23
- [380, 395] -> 5.23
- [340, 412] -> 5.22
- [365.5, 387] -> 5.35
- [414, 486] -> 5.84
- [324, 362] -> 5.18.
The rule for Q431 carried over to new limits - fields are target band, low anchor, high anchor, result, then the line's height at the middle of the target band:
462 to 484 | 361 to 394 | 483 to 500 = 0.1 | 6.65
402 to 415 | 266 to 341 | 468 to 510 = 1.5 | 5.89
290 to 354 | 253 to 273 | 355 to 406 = -0.5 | 4.83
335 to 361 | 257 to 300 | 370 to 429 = -1.7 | 4.89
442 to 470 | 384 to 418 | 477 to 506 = 1.8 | 6.22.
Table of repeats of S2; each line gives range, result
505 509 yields 6.62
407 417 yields 5.34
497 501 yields 6.95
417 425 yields 5.43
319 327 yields 5.06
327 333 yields 5.12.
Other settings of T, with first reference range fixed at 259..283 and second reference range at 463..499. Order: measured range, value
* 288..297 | 0.05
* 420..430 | 0.15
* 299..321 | 0.04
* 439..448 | 0.22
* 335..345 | 0.02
